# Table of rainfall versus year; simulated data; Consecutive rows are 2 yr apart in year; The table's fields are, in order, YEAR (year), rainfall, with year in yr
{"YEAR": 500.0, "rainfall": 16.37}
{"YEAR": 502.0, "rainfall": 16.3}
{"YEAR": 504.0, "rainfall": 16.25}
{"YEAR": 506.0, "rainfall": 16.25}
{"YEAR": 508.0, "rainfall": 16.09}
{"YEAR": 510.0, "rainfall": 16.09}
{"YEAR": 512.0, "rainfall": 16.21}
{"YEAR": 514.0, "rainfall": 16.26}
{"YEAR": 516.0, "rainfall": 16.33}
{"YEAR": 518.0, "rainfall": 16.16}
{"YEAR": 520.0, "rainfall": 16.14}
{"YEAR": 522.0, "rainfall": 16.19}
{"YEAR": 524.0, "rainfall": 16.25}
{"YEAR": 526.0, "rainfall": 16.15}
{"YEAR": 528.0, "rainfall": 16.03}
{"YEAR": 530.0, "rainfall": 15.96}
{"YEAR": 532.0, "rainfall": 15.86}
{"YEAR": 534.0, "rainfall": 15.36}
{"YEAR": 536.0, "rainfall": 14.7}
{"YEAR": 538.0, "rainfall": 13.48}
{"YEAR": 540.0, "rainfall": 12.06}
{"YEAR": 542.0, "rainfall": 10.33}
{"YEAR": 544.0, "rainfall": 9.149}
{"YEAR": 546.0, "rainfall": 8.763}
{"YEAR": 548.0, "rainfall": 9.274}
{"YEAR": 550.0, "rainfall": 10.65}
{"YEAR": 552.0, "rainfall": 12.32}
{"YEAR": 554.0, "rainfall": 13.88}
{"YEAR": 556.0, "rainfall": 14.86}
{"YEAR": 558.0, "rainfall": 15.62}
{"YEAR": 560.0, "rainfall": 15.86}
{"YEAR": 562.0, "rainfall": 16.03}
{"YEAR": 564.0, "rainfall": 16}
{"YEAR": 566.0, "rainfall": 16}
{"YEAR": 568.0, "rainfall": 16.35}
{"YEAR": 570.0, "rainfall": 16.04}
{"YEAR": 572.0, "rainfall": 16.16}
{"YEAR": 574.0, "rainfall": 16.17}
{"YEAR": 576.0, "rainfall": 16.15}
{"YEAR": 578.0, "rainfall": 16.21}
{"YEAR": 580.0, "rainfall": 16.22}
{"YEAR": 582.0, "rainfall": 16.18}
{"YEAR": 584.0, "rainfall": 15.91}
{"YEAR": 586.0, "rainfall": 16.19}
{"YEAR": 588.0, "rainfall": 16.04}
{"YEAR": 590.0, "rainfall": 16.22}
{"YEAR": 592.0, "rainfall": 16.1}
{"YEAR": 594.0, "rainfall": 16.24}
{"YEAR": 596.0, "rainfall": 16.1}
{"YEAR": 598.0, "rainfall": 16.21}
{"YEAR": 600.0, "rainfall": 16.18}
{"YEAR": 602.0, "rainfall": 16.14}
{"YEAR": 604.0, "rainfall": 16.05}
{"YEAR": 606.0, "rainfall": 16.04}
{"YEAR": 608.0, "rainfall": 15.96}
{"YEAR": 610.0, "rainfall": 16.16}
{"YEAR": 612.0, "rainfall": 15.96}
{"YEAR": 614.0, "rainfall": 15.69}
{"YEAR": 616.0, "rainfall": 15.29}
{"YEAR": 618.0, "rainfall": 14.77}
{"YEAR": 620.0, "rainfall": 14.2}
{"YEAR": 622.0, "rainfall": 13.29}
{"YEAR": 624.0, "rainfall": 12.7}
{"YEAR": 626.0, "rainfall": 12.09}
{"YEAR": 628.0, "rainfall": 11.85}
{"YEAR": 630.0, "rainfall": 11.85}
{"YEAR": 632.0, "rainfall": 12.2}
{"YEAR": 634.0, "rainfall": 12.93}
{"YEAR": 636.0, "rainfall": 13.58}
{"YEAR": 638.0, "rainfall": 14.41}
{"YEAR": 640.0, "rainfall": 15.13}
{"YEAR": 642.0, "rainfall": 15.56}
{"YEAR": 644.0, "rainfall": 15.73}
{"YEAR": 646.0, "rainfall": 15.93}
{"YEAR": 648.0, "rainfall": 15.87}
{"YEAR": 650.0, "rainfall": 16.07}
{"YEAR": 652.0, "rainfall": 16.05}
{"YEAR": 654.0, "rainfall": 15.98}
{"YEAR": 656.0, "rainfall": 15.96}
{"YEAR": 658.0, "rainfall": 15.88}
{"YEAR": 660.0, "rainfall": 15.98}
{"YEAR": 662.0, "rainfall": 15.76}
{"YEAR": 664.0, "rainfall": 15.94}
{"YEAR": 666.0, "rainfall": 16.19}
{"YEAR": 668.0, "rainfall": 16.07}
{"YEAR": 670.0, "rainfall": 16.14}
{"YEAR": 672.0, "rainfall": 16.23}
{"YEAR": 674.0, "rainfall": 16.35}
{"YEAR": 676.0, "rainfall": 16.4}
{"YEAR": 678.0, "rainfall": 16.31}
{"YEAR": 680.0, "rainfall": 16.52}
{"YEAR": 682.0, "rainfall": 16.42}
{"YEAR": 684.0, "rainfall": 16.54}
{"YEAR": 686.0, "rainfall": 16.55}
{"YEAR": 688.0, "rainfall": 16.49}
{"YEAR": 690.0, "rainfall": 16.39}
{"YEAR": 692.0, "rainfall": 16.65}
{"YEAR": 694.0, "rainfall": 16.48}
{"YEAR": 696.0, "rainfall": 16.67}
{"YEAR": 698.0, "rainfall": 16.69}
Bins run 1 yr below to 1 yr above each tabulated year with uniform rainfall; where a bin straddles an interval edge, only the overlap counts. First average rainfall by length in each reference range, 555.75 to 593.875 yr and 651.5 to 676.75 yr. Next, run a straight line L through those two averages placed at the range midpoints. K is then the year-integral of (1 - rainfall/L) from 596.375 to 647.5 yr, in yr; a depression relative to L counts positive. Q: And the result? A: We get 4.4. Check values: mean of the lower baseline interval 16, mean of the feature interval 14.7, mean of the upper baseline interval 16.1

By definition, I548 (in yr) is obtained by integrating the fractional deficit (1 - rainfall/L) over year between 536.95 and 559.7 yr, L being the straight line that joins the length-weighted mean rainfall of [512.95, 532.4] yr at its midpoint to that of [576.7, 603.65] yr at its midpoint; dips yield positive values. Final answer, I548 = 5.9 yr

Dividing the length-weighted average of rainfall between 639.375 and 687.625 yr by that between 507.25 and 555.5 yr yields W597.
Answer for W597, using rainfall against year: 1.14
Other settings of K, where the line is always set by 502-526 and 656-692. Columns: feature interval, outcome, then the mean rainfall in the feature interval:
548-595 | 2.4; 15.4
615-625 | 1.3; 14.1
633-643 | 1.2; 14.3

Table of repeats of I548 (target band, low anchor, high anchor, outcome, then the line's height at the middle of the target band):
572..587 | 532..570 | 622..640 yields -3.2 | 13.3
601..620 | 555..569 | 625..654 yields -1.1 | 14.9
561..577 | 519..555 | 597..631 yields -2.4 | 14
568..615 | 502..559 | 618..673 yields -4.8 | 14.6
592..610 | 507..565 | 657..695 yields -1.0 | 15.3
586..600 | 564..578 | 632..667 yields -0.2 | 15.9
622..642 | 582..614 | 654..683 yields 3.7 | 16.1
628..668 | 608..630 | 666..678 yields 0.7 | 15.3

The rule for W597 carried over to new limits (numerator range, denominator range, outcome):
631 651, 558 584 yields 0.92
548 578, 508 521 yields 0.93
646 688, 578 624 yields 1.03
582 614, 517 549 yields 1.16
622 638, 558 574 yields 0.79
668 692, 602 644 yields 1.14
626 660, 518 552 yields 1.08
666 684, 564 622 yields 1.02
